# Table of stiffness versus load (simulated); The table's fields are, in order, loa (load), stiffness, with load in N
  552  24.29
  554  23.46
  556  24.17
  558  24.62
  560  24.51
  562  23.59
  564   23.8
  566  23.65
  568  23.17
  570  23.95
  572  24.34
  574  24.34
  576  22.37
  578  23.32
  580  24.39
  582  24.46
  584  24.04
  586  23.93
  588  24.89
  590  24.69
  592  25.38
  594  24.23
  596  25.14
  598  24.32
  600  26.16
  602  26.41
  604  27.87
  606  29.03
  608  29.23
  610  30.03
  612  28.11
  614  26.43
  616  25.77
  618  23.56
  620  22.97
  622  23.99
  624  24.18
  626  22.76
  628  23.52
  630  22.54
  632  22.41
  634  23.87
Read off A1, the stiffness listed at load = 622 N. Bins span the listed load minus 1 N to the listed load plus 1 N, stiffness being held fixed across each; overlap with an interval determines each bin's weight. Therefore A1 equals 23.99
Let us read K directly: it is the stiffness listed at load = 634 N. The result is 23.87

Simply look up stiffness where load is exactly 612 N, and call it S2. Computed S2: 28.11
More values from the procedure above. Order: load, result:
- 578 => 23.32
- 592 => 25.38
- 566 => 23.65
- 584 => 24.04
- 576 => 22.37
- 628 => 23.52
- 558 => 24.62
